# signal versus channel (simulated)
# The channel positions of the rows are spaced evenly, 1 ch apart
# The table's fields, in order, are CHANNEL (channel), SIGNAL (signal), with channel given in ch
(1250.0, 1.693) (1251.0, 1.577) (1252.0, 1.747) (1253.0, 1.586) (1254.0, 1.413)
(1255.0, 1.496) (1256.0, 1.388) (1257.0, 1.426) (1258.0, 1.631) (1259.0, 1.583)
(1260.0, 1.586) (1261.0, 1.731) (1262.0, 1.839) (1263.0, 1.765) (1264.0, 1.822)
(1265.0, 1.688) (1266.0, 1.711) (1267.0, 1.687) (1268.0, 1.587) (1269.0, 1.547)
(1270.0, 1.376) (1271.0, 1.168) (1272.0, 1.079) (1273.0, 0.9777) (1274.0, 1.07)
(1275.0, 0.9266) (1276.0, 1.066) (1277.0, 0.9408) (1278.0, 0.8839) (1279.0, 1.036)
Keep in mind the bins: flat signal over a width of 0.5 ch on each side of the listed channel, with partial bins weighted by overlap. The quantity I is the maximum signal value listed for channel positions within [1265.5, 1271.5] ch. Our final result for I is 1.711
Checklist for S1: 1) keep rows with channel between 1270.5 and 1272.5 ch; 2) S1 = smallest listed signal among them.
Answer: 1.079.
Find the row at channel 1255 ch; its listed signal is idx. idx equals 1.496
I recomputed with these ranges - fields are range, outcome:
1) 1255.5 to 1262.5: 1.839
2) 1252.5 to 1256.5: 1.586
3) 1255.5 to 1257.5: 1.426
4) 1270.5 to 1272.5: 1.168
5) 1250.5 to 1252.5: 1.747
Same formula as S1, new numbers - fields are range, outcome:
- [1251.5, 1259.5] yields 1.388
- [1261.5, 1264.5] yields 1.765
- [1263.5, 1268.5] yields 1.587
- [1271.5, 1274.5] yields 0.9777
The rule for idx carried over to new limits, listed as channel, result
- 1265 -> 1.688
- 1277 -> 0.9408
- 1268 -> 1.587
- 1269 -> 1.547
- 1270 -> 1.376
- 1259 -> 1.583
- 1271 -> 1.168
